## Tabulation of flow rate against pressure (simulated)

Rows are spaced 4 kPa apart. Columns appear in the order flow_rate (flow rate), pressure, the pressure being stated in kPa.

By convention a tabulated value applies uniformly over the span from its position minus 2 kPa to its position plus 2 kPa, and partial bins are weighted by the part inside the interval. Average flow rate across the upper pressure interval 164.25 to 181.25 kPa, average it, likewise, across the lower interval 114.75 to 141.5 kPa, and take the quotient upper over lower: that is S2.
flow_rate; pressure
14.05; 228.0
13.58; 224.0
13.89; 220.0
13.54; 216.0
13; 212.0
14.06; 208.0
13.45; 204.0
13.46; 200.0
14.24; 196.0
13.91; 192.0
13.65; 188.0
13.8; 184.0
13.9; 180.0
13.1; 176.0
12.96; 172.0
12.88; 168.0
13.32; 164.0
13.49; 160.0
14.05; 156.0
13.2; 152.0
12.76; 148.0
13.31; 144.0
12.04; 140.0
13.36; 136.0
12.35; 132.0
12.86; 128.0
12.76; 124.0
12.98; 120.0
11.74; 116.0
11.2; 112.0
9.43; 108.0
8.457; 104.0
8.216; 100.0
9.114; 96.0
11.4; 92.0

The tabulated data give 1.0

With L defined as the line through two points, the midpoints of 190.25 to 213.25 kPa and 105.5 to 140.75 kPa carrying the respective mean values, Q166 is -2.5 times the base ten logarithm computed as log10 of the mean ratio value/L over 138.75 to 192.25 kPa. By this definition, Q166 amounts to -0.03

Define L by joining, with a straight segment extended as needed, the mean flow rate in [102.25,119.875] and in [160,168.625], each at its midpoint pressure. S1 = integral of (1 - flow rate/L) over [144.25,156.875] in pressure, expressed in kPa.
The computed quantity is -0.7 kPa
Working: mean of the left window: 10.5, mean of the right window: 13.2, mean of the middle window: 13.3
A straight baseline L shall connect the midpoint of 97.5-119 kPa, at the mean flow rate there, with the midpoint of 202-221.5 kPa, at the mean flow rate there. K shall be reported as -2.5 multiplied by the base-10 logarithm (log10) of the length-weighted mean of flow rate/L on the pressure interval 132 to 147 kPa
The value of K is -0.16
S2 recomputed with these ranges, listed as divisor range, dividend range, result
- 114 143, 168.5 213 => 1.08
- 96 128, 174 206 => 1.28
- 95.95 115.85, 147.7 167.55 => 1.40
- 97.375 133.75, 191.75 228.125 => 1.24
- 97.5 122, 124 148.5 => 1.24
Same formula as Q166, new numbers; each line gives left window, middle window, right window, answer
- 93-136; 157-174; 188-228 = -0.062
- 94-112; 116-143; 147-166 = -0.136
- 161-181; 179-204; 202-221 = -0.032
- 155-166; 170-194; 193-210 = 0.012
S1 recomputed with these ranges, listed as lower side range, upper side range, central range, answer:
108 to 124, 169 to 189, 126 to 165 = -1.6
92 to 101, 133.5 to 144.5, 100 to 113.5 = 1.0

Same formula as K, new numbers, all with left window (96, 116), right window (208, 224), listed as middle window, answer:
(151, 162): -0.194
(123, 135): -0.219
